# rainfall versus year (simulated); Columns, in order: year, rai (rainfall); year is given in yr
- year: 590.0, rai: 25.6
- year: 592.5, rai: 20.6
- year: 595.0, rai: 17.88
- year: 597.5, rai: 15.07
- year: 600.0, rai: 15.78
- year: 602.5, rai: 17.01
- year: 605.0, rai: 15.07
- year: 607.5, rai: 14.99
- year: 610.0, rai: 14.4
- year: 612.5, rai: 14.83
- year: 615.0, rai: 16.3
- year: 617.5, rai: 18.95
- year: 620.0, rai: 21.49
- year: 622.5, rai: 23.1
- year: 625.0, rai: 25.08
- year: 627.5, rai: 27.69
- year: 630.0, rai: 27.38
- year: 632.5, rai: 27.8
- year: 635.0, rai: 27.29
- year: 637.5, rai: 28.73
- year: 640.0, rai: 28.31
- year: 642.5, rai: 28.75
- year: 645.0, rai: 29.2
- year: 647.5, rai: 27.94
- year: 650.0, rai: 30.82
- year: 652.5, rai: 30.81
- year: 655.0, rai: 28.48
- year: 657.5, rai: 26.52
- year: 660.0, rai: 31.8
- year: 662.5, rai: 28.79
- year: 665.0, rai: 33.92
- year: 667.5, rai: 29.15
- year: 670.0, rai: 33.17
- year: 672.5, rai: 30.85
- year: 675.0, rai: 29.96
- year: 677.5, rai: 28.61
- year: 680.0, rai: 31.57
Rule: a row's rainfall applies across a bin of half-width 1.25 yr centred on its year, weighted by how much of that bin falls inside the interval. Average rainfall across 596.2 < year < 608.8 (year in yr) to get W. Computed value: 15.6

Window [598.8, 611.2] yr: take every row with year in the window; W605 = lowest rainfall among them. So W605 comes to 14.4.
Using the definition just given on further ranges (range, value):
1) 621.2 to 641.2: 23.1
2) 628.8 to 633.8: 27.38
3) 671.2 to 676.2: 29.96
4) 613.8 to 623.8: 16.3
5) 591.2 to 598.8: 15.07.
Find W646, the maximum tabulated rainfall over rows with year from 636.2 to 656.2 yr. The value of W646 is 30.82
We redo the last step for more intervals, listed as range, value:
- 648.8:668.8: 33.92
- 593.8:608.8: 17.88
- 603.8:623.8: 23.1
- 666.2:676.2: 33.17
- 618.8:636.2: 27.8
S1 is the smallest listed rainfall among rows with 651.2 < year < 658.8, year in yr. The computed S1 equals 26.52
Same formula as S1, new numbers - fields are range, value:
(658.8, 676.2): 28.79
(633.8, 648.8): 27.29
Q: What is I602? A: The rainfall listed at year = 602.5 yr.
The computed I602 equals 17.01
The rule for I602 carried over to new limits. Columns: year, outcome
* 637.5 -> 28.73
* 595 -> 17.88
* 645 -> 29.2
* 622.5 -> 23.1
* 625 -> 25.08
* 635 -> 27.29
